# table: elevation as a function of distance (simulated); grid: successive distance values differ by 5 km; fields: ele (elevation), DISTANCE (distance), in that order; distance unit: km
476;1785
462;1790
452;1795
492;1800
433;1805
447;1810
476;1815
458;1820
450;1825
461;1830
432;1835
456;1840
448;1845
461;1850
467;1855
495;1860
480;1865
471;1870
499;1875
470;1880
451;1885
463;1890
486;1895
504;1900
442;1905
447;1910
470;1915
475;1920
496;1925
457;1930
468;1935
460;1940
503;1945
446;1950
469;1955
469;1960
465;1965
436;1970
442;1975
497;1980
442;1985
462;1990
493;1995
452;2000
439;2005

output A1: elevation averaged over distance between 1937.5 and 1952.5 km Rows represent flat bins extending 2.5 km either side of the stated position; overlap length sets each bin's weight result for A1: 470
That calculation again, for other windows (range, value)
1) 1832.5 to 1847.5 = 445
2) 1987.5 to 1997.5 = 478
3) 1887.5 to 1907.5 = 474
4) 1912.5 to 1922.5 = 472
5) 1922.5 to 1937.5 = 474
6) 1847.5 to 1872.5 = 475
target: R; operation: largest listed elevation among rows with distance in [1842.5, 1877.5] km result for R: 499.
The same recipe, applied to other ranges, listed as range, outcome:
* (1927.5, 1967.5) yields 503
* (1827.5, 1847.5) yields 461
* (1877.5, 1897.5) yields 486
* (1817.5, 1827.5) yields 458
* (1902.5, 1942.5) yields 496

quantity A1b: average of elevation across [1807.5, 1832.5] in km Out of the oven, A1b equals 458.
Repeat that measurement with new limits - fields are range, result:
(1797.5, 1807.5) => 462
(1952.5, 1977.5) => 456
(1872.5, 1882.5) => 484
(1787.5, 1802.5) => 469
